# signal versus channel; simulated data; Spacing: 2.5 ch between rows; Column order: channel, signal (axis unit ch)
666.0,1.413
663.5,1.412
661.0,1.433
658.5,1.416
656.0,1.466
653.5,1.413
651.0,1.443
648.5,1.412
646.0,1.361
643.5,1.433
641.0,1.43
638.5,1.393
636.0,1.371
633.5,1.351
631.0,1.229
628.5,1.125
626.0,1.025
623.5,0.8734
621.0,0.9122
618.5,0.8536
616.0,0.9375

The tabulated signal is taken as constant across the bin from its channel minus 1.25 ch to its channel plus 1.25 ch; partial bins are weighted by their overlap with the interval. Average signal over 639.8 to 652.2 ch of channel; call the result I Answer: 1.42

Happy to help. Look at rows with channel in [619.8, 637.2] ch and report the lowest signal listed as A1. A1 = 0.8734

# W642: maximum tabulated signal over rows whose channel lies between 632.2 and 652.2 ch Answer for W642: 1.443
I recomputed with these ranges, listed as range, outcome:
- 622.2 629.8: 1.01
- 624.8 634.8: 1.18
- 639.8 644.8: 1.43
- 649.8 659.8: 1.43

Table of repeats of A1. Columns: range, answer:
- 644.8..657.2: 1.361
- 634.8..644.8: 1.371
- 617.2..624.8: 0.8536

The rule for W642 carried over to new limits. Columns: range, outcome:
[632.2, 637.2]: 1.371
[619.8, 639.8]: 1.393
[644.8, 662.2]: 1.466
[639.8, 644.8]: 1.433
